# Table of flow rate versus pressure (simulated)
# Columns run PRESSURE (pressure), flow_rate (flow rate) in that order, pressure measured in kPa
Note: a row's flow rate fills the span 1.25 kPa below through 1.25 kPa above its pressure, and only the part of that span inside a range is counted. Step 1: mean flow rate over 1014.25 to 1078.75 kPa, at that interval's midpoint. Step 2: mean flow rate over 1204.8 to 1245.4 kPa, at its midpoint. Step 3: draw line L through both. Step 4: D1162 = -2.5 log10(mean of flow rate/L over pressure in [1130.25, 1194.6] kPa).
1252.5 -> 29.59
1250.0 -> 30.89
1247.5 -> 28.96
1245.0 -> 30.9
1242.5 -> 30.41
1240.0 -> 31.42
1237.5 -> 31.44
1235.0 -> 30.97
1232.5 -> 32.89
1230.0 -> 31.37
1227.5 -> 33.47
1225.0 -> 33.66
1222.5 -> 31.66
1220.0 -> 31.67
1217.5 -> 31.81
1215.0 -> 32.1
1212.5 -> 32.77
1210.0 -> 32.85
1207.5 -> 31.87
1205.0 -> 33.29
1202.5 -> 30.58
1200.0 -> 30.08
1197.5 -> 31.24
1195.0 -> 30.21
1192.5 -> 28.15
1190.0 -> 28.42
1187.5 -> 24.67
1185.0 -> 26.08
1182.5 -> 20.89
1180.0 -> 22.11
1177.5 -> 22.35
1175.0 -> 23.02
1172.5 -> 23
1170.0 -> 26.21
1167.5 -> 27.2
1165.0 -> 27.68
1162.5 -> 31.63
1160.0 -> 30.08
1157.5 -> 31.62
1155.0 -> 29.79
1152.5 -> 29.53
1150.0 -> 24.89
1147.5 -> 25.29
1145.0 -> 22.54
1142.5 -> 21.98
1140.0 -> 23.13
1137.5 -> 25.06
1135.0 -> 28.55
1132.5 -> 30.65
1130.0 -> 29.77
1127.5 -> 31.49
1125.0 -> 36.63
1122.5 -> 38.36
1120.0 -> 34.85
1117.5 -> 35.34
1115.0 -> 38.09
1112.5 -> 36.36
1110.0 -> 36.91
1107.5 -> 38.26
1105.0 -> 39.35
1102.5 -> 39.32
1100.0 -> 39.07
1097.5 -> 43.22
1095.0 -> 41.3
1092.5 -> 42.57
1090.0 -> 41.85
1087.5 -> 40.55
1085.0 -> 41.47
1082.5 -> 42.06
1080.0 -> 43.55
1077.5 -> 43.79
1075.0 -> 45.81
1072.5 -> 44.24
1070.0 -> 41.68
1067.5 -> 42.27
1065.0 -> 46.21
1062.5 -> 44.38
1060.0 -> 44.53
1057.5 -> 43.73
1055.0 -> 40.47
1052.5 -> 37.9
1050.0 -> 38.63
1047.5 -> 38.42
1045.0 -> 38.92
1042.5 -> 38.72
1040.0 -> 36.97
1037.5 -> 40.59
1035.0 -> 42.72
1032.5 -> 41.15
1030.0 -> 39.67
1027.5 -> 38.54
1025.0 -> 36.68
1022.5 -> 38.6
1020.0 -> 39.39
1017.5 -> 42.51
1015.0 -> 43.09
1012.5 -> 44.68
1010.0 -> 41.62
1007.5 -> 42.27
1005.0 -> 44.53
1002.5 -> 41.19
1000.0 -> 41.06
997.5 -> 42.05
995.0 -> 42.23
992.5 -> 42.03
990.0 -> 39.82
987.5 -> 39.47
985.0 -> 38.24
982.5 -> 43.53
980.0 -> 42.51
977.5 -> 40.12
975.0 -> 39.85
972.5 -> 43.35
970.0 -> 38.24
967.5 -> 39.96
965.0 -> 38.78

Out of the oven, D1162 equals 0.32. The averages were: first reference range 41.1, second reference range 32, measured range 26.3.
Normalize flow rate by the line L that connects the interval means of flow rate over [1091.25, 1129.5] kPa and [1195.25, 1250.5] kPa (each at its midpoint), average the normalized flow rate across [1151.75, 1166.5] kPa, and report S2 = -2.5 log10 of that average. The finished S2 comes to 0.17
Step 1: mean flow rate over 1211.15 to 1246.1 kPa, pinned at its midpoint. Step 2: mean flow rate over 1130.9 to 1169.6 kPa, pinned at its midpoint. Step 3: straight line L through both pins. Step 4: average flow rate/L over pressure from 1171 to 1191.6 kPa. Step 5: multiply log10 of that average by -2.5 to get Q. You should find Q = 0.21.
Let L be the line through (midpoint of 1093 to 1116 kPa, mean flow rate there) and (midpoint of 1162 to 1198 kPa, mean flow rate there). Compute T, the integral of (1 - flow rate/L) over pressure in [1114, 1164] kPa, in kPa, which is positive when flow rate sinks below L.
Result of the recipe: 4.9 kPa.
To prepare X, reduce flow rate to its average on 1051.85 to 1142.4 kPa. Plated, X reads 38.5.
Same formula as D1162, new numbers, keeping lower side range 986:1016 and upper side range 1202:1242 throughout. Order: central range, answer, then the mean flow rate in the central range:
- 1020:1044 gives 0.035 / 39.3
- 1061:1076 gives -0.134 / 44.1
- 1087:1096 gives -0.102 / 41.7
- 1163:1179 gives 0.339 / 25.2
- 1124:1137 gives 0.170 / 31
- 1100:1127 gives -0.009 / 37.3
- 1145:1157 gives 0.284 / 27.1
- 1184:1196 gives 0.216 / 27.5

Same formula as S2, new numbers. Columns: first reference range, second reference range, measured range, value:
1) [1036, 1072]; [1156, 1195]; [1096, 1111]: -0.13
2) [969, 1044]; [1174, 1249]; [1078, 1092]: -0.15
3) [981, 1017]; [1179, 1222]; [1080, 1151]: 0.00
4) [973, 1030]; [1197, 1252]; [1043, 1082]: -0.10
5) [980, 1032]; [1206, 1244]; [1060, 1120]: -0.10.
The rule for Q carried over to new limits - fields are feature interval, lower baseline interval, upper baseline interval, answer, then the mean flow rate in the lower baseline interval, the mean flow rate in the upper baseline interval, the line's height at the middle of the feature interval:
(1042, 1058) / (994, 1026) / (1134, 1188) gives -0.06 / 41.6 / 25.8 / 37.4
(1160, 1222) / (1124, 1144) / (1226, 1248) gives 0.06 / 28.2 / 31.4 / 30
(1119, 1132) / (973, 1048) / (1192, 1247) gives 0.05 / 40.8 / 31.6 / 35.7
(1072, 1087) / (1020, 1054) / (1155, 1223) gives -0.20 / 39.1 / 28.6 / 36.1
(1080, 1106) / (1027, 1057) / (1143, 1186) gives -0.21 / 39.5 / 26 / 33.9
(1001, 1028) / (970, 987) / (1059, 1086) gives 0.02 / 41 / 43.6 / 42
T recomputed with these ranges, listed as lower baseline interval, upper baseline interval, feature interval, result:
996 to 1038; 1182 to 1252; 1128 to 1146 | 4.5 kPa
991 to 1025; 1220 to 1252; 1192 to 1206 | 1.0 kPa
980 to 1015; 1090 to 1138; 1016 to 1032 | 0.5 kPa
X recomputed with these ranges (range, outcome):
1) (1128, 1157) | 26.7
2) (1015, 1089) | 41.2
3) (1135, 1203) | 26.6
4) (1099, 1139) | 34.8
